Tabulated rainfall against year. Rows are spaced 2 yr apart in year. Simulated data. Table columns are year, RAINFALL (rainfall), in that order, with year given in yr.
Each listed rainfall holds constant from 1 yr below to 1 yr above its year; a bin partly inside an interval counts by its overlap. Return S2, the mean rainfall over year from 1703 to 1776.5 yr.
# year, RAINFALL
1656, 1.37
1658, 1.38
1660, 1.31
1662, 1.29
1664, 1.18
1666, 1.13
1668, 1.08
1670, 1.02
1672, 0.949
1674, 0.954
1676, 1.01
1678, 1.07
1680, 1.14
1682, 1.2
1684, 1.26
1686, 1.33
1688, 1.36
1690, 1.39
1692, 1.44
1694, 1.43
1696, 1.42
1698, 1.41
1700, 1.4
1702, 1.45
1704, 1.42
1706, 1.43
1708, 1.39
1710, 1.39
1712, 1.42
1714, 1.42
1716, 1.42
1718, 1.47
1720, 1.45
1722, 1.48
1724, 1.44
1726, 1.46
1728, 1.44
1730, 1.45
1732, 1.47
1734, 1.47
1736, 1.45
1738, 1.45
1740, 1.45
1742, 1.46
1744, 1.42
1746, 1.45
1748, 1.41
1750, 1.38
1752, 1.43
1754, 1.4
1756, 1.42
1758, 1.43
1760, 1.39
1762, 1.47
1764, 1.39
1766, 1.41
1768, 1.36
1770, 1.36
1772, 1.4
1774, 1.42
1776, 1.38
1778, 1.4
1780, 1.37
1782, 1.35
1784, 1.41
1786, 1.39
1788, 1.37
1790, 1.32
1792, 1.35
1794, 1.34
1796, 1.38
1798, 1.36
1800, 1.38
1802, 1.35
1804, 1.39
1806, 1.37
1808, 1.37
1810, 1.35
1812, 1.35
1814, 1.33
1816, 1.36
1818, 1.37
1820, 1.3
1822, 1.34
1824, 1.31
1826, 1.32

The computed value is 1.43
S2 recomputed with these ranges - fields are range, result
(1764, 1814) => 1.37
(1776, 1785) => 1.38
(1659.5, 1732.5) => 1.32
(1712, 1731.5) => 1.45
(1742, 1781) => 1.41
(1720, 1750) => 1.45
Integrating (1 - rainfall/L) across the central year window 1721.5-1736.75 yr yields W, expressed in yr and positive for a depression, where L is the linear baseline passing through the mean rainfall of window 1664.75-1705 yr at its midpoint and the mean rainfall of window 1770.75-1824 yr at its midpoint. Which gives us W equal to -2.0 yr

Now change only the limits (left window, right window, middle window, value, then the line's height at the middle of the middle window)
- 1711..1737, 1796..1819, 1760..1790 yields 0.2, 1.4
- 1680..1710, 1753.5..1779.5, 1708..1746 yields -1.6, 1.39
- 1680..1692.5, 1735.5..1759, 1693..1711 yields -1.0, 1.34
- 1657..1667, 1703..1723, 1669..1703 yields 2.4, 1.34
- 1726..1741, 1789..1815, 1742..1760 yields 0.1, 1.43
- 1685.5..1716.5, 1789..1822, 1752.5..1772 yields -0.4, 1.38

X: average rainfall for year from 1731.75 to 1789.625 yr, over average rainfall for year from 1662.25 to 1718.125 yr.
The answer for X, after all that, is 1.1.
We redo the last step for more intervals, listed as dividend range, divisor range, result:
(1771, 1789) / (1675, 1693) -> 1.12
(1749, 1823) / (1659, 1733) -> 1.04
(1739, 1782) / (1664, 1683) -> 1.32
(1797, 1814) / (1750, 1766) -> 0.96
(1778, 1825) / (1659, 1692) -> 1.16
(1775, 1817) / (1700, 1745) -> 0.95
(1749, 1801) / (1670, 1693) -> 1.17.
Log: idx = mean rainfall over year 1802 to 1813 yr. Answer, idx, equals 1.36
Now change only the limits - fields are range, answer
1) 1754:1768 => 1.41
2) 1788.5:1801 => 1.36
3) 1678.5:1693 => 1.29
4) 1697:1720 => 1.42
